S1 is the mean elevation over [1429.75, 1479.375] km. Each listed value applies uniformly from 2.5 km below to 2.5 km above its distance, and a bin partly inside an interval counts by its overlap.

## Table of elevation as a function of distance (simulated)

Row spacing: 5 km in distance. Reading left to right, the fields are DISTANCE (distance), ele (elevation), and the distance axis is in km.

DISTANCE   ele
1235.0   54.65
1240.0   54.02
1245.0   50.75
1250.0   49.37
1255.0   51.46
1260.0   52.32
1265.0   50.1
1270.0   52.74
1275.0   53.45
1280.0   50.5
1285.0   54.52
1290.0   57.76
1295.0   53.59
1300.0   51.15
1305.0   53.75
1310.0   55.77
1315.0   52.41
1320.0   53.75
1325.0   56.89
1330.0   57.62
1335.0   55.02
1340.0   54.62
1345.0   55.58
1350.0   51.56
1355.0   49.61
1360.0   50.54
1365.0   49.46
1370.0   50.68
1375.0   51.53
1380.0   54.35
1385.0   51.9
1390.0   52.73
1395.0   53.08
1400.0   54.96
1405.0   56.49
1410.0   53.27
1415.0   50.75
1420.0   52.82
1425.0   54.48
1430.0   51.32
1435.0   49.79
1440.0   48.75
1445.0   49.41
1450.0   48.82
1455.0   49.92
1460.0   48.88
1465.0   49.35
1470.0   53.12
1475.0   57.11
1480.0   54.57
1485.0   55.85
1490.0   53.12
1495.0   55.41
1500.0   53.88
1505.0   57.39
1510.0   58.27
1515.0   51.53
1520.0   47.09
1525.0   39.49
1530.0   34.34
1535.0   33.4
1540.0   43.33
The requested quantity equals 50.8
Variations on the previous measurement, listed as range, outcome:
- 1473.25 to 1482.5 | 55.7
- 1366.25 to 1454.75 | 52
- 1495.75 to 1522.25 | 53.8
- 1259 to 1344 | 53.9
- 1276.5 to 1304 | 53.5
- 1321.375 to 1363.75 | 53.8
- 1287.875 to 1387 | 53.4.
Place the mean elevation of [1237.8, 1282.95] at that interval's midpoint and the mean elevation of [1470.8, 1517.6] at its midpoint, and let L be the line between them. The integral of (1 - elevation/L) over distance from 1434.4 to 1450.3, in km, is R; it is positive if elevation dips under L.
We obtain 1.5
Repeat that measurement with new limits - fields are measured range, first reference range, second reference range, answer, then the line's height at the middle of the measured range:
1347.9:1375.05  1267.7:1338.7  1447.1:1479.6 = 1.4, 53.2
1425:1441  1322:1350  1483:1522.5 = 1.1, 54.7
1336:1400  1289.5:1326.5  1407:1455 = 0.4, 52.6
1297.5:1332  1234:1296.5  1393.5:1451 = -1.3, 52.5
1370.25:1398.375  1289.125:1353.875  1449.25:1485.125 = 0.4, 53.4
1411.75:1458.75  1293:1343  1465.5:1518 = 3.4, 54.6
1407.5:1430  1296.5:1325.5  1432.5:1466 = -1.1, 50.3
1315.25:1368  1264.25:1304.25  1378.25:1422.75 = -0.1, 53.2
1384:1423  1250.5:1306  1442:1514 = -0.2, 53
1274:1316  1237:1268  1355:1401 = -1.7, 51.6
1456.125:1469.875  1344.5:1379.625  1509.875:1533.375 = -0.9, 46.9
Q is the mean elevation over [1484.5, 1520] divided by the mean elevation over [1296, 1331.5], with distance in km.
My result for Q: 1.00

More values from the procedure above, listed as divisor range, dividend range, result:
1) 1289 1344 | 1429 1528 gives 0.94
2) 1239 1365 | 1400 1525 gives 0.99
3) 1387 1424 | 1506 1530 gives 0.90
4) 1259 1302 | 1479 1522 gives 1.02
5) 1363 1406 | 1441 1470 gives 0.94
